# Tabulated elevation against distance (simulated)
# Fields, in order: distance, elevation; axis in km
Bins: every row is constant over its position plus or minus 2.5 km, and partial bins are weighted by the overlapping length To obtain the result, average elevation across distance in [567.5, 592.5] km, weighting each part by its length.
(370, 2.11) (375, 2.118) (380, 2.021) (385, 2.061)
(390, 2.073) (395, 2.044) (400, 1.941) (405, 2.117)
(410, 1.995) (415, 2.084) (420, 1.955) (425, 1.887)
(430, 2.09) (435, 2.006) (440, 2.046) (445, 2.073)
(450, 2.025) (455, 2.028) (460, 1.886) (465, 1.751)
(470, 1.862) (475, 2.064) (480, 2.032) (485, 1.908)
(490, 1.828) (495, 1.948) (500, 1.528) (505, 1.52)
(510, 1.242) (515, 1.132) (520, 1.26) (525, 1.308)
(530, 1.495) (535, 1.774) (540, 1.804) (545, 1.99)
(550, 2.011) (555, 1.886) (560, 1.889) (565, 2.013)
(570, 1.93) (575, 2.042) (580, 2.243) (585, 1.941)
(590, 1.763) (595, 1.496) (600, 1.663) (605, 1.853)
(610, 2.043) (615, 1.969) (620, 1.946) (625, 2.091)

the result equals 1.98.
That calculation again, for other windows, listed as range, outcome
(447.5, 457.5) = 2.03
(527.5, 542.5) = 1.69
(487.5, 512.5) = 1.61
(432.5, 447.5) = 2.04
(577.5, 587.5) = 2.09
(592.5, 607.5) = 1.67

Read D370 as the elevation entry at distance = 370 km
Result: 2.11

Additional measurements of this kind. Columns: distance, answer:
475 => 2.064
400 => 1.941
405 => 2.117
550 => 2.011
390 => 2.073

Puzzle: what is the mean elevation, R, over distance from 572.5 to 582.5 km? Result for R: 2.14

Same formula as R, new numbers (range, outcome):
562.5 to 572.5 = 1.97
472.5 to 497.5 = 1.96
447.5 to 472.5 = 1.91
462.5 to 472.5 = 1.81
